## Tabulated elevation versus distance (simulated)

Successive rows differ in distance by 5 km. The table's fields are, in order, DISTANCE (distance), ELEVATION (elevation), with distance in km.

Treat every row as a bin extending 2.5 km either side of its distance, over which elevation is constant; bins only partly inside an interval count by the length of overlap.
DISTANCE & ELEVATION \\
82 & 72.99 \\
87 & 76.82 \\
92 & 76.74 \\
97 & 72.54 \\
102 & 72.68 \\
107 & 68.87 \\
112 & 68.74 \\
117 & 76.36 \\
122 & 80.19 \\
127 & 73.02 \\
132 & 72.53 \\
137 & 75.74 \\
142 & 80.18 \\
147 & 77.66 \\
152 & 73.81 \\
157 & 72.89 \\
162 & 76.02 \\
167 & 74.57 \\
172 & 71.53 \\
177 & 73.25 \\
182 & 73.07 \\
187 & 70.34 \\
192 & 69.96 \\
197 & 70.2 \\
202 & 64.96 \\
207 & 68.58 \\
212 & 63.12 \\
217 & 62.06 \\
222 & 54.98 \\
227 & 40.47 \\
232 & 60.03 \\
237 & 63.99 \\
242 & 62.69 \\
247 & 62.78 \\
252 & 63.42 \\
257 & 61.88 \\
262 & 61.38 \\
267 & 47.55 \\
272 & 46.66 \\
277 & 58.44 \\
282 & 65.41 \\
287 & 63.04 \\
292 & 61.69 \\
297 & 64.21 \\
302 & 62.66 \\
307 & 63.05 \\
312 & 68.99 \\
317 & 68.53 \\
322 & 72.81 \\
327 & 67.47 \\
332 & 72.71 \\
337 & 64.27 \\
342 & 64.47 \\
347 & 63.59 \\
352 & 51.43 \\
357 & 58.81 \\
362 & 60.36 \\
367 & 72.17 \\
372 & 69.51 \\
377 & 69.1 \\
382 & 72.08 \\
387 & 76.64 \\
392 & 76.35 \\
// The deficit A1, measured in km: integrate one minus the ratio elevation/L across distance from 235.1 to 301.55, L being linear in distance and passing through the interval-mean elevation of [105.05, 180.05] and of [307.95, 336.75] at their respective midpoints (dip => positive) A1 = 9.9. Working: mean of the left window 74.4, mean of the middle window 60.3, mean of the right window 69.3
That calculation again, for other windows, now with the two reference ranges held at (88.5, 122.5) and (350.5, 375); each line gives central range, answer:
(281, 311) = 1.0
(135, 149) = -1.2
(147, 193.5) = -1.5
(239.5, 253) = 1.0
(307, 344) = -2.1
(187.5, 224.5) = 2.3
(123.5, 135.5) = -0.2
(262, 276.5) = 3.4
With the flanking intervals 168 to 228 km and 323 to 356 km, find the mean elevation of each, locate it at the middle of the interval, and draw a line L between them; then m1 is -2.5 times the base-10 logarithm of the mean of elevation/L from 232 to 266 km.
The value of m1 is 0.06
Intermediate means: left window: 66.1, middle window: 61.8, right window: 64.2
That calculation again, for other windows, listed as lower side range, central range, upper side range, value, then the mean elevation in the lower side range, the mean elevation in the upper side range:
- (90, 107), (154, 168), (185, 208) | -0.06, 73.2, 68.8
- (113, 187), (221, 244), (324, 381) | 0.25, 74.8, 65.2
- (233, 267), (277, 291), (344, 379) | -0.01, 61.5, 63.5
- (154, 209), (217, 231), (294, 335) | 0.33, 71.4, 67.4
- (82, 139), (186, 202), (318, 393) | 0.04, 74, 67.3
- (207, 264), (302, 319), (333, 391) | -0.04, 60.1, 66.1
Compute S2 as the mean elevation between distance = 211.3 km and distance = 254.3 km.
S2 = 59.1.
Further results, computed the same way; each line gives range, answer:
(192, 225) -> 64.1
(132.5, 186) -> 74.7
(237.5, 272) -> 59.2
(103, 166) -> 74.6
